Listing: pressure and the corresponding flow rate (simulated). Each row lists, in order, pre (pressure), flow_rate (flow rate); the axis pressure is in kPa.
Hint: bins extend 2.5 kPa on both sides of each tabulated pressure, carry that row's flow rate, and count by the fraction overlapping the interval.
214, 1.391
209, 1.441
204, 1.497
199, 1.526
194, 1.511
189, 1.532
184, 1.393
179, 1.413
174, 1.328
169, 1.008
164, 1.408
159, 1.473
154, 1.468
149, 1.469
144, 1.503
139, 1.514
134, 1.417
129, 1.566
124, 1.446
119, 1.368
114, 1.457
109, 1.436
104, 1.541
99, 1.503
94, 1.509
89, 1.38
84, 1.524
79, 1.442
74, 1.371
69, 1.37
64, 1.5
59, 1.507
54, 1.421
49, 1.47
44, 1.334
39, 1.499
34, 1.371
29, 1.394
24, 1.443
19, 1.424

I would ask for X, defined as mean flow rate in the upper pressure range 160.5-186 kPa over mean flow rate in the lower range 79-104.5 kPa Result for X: 0.89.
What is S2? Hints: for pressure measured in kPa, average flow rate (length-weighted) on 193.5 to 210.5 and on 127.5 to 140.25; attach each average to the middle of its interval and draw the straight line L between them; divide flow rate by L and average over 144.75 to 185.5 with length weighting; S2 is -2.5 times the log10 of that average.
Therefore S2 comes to 0.09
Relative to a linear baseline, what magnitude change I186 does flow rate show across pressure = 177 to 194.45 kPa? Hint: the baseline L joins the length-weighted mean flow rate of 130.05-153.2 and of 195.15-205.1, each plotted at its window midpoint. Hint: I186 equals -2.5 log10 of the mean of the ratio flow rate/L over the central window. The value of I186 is 0.03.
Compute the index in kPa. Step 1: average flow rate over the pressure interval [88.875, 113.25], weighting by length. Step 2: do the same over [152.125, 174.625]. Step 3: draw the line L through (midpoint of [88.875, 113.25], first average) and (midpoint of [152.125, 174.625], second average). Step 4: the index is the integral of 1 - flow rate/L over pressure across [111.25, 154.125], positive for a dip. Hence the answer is -1.9 kPa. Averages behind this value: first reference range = 1.48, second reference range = 1.33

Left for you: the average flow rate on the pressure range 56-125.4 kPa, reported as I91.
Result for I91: 1.45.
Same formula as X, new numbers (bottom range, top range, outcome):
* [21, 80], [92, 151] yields 1.04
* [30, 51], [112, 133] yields 1.03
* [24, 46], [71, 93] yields 1.02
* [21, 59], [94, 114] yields 1.05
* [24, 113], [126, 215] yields 0.99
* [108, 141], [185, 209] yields 1.03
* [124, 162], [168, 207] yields 0.95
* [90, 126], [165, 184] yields 0.88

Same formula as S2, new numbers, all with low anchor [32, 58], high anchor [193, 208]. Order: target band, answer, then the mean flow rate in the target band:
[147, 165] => 0.02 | 1.46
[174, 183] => 0.08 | 1.39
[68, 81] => 0.03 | 1.4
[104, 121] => 0.01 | 1.44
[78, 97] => -0.01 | 1.47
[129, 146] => -0.01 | 1.49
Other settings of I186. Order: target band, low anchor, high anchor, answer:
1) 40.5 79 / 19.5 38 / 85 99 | 0.01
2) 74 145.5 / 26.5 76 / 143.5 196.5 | -0.04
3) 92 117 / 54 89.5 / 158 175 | -0.07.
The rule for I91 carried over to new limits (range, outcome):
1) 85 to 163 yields 1.47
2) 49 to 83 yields 1.44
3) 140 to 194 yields 1.41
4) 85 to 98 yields 1.46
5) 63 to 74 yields 1.41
